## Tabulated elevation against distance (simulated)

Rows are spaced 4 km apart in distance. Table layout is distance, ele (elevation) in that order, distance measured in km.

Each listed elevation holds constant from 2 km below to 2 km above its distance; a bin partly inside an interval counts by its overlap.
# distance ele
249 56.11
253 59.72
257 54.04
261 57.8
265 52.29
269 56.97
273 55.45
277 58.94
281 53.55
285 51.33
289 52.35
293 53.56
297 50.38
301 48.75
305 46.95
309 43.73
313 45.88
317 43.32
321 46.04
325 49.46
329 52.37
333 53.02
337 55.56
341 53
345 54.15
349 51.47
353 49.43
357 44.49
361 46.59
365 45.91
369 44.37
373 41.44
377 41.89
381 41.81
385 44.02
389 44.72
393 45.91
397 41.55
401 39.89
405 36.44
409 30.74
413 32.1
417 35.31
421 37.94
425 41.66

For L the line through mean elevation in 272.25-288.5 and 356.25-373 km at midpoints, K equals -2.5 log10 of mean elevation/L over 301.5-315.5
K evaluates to 0.12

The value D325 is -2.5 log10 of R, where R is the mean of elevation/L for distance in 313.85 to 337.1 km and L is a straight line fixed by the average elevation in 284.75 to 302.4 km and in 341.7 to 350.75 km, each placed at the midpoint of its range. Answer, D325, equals 0.064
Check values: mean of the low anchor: 51.4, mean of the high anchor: 52.9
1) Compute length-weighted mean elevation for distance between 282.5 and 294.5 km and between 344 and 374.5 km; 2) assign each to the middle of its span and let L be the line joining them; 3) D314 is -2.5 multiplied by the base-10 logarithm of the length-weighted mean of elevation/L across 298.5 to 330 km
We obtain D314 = 0.08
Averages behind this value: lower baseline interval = 52.4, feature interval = 46.9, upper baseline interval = 47.1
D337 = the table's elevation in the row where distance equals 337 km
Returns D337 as 55.56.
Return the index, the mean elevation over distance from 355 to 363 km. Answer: 45.5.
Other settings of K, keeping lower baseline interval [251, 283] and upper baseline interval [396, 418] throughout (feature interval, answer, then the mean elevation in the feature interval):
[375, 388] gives -0.09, 42.7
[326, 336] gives -0.13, 52.7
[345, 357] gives -0.14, 50.1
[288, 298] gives 0.00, 52.2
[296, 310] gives 0.07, 47.5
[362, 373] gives -0.08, 44.6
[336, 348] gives -0.19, 53.9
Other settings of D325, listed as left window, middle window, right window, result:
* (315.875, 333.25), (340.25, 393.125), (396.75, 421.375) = -0.097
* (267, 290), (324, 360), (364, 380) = -0.098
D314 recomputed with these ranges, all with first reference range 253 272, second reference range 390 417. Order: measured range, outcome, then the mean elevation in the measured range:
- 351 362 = -0.07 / 46.9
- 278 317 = 0.04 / 49.5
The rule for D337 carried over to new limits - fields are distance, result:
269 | 56.97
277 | 58.94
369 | 44.37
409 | 30.74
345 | 54.15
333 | 53.02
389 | 44.72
